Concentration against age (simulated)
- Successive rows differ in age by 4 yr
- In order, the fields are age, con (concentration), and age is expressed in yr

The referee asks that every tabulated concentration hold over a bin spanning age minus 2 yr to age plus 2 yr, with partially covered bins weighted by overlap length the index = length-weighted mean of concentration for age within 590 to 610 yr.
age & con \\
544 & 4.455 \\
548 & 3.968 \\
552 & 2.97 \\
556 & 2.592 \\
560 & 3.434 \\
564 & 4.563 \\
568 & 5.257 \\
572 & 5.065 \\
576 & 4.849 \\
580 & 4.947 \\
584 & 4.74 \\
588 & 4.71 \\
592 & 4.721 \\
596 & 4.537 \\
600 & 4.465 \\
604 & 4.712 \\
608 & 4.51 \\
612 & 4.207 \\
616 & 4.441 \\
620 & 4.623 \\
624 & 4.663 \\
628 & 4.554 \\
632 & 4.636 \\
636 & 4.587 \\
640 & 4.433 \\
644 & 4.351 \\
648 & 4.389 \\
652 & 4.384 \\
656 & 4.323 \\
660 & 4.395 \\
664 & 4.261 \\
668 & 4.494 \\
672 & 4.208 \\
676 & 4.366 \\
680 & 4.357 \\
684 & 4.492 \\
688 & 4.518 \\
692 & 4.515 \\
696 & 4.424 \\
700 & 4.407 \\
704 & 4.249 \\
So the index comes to 4.59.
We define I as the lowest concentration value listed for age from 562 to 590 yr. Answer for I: 4.563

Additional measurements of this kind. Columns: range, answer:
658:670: 4.261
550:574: 2.592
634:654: 4.351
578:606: 4.465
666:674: 4.208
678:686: 4.357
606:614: 4.207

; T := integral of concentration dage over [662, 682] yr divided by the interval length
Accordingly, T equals 4.34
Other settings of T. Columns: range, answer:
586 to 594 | 4.72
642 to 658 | 4.36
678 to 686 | 4.42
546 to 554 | 3.47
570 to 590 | 4.86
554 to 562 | 3.01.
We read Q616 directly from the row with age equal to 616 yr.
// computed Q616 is 4.441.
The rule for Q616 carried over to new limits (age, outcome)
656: 4.323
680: 4.357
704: 4.249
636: 4.587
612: 4.207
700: 4.407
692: 4.515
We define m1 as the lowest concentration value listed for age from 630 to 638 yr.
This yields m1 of 4.587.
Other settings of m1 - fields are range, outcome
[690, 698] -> 4.424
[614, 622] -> 4.441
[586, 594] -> 4.71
